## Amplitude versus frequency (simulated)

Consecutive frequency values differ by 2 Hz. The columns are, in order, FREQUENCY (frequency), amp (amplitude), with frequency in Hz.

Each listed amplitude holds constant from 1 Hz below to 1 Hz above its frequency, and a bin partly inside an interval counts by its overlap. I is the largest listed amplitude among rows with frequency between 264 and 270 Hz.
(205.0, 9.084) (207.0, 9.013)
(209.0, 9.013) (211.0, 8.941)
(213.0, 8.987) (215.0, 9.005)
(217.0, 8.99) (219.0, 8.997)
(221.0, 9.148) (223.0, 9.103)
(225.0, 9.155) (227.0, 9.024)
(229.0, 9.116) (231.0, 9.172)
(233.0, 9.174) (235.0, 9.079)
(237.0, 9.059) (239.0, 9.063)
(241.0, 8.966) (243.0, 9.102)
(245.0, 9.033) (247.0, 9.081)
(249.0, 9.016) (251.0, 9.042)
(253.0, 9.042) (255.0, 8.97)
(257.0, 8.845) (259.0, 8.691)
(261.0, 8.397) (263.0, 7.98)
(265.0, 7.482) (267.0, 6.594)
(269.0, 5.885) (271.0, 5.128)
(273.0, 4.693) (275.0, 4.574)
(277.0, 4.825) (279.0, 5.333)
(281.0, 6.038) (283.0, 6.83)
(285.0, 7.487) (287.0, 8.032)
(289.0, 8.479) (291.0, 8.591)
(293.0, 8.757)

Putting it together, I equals 7.482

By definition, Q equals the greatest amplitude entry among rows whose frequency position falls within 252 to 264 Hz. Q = 9.042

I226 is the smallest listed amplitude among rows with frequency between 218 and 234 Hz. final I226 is 8.997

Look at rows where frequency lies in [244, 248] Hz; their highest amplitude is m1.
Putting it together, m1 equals 9.081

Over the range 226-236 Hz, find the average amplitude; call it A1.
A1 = 9.11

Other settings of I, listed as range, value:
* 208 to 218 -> 9.013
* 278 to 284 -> 6.83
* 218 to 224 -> 9.148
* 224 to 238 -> 9.174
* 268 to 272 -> 5.885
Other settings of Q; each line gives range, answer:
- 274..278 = 4.825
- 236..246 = 9.102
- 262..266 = 7.98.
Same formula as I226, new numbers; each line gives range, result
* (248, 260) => 8.691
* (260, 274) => 4.693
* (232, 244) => 8.966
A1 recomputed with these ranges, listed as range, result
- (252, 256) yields 9.01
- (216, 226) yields 9.08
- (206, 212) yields 8.99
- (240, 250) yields 9.04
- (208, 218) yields 8.99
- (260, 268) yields 7.61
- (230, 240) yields 9.11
